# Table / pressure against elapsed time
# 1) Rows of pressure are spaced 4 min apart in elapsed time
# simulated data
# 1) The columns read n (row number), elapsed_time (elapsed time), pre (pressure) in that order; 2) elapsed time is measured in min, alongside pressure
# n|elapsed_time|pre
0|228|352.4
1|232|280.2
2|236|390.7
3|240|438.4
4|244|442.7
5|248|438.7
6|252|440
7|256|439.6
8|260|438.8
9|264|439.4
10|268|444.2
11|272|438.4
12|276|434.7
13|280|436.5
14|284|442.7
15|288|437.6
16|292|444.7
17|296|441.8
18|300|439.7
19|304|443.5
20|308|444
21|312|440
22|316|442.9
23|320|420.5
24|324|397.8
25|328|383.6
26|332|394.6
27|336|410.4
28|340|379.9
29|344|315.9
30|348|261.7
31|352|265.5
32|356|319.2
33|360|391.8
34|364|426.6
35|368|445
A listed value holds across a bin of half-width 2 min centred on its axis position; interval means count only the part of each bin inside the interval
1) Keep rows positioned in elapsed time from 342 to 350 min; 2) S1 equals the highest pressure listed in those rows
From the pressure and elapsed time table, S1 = 315.9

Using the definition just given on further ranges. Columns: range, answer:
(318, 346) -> 420.5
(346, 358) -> 319.2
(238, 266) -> 442.7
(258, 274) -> 444.2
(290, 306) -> 444.7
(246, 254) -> 440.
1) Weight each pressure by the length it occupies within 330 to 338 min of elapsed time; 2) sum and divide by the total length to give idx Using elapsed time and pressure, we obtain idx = 402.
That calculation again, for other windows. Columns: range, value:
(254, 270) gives 440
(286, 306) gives 441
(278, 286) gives 440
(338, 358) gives 308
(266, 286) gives 439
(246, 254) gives 439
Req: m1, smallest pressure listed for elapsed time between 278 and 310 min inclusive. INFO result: 436.5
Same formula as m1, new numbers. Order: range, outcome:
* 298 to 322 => 420.5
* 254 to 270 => 438.8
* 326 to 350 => 261.7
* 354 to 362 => 319.2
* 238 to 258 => 438.4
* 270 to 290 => 434.7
